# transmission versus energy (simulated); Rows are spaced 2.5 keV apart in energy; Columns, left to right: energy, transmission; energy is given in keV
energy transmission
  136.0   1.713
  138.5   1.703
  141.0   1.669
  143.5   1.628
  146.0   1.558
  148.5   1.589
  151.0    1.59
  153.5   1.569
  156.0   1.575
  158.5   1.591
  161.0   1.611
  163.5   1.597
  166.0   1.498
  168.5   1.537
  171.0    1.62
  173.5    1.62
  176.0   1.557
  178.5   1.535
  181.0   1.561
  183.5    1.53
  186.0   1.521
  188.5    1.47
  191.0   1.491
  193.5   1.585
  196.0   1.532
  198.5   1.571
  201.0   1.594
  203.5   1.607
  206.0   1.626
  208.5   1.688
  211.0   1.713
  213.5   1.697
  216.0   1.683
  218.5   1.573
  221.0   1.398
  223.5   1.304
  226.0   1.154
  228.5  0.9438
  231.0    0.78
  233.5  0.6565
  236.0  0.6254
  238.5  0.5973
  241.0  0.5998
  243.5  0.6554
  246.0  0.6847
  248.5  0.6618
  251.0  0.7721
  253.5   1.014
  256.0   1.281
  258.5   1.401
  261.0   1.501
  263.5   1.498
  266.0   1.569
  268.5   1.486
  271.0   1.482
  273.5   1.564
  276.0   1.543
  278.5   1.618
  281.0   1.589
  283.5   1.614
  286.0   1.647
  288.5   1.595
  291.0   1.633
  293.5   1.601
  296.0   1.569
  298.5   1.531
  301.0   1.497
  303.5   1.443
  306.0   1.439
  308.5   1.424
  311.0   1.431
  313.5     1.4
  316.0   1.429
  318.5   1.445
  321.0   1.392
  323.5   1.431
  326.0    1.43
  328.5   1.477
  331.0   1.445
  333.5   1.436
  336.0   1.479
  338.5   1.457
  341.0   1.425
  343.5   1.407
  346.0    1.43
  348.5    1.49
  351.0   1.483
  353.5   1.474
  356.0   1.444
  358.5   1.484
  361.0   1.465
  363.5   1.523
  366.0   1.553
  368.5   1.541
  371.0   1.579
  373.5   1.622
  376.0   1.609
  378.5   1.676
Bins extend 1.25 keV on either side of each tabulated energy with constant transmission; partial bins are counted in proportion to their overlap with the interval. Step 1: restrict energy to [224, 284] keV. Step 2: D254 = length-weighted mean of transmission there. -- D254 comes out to 1.13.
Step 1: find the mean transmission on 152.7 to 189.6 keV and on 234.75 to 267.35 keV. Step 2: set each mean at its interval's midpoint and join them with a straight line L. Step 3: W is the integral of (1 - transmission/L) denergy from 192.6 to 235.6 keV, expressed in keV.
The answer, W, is -4.60 keV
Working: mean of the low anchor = 1.56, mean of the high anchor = 0.991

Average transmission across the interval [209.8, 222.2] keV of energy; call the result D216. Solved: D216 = 1.61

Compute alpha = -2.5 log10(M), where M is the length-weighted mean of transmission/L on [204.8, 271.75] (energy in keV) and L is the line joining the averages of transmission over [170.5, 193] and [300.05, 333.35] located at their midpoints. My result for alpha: 0.26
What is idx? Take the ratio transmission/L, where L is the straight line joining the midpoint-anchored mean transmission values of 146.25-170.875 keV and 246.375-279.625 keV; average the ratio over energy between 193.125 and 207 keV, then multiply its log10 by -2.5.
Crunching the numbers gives -0.08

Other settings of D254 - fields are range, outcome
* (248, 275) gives 1.31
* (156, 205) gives 1.56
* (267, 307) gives 1.55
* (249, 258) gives 1.02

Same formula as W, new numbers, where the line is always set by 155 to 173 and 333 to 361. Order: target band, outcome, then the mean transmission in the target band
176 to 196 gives 0.4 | 1.53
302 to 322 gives 0.7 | 1.43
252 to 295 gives 0.0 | 1.5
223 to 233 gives 3.5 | 0.997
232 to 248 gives 9.3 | 0.64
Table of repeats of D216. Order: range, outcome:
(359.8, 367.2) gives 1.51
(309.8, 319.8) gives 1.43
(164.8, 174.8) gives 1.57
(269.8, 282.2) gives 1.56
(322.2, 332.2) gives 1.45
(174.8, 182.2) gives 1.55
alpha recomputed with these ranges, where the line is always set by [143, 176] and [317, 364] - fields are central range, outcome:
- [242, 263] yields 0.44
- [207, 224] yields -0.04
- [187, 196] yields 0.03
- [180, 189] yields 0.03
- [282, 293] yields -0.09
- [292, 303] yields -0.04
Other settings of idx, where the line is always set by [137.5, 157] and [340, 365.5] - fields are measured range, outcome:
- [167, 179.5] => 0.012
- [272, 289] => -0.055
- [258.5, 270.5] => 0.020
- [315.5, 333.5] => 0.037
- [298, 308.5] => 0.024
